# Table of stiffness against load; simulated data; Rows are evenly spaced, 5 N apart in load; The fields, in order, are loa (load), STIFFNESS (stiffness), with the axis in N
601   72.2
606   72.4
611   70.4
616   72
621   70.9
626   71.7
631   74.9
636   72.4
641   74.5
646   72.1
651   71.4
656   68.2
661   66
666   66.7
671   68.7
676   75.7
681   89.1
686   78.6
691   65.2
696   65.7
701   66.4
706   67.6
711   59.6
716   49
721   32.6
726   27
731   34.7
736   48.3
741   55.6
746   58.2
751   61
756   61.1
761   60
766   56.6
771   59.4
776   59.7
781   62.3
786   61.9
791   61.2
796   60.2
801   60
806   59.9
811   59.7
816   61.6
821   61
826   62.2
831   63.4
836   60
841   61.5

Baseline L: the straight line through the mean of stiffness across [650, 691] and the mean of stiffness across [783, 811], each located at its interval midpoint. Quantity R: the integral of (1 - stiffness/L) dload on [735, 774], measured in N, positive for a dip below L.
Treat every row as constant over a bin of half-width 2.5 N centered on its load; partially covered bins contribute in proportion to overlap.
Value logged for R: 4.0 N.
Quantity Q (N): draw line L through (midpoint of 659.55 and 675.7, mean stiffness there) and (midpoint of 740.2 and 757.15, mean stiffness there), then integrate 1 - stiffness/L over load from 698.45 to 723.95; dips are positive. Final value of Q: 3.62 N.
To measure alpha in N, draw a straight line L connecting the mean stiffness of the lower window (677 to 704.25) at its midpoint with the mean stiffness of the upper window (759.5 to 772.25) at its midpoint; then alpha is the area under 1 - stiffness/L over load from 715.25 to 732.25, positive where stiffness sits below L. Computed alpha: 8.2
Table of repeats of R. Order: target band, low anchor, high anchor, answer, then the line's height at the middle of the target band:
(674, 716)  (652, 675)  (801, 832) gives -1.77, 66.7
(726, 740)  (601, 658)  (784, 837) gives 5.38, 65.7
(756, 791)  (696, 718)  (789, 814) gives 0.25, 60.6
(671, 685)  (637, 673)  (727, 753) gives -3.31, 64.4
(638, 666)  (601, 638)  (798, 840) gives 0.06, 70.3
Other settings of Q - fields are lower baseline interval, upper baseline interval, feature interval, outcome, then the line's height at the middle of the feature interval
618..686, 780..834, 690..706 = 0.73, 69.3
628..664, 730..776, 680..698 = -2.34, 65.1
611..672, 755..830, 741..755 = 0.99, 63.5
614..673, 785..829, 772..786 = 0.35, 62.6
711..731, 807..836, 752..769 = -4.18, 47.7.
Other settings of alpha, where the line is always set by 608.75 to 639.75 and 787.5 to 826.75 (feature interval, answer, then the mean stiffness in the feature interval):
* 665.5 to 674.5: 0.06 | 68.8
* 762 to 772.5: 0.84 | 58.2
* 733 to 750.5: 2.83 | 54.3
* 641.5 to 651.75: -0.23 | 72.3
